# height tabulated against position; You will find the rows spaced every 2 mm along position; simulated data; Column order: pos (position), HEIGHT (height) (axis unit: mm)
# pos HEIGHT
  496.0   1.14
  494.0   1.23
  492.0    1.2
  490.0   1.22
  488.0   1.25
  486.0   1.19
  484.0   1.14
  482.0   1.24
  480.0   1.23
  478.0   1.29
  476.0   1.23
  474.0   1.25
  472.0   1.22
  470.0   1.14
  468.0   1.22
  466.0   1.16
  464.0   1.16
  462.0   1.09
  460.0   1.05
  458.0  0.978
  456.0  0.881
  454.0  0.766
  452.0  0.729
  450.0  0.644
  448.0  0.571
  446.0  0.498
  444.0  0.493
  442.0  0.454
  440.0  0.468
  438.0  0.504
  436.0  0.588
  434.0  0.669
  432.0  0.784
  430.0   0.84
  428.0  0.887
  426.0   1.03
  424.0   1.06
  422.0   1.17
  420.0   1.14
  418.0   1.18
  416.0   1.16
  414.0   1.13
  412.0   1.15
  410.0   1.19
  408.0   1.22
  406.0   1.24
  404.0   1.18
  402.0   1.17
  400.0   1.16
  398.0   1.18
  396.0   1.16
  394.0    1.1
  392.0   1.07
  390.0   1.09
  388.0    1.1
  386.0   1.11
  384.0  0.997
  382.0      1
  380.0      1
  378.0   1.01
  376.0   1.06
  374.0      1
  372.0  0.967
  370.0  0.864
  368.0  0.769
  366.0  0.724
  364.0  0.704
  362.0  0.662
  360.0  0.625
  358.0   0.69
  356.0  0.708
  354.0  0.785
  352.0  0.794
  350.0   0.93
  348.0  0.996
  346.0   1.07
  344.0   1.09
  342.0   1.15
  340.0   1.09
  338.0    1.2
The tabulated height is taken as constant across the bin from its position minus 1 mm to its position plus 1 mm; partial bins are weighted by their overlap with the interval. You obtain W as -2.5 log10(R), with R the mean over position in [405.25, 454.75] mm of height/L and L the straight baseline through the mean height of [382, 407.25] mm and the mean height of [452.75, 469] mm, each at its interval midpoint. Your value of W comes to 0.25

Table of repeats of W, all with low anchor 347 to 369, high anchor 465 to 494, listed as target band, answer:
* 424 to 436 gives 0.220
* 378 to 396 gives -0.215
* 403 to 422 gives -0.216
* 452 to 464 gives 0.192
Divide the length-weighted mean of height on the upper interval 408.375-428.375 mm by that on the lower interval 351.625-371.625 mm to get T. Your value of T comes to 1.52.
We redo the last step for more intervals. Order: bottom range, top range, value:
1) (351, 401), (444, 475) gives 1.01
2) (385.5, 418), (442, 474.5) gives 0.79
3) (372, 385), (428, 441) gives 0.66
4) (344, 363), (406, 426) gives 1.40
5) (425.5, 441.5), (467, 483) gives 1.75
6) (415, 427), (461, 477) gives 1.05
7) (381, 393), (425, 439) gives 0.71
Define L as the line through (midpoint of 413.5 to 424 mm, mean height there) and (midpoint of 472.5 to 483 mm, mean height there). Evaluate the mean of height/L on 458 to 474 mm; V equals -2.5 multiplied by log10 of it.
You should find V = 0.08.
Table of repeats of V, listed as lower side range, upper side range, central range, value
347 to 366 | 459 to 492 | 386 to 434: -0.15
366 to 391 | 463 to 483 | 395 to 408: -0.14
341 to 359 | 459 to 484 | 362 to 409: -0.04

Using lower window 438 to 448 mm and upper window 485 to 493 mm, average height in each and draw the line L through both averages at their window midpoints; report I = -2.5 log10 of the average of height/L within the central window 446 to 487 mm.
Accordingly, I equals -0.21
